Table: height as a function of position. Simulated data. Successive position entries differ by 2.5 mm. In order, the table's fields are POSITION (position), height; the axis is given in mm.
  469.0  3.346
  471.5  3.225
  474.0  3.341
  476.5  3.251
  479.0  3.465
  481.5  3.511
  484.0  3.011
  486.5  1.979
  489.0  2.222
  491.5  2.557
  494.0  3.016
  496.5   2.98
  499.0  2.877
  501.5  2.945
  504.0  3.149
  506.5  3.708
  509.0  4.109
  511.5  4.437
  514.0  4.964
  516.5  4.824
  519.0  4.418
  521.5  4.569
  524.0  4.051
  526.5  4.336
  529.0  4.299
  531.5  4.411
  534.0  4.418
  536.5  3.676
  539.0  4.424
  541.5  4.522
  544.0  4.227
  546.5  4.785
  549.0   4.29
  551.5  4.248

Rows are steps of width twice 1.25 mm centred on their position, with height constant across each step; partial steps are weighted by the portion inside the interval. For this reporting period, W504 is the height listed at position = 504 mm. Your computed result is 3.149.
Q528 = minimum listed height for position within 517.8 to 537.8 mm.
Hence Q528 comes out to 3.676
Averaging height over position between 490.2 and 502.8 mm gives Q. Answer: 2.87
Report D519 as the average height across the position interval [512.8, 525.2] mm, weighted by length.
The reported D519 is 4.57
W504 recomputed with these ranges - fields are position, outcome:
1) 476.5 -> 3.251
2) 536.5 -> 3.676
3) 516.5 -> 4.824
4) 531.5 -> 4.411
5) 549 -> 4.29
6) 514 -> 4.964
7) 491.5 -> 2.557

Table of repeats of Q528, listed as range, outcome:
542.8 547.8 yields 4.227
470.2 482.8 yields 3.225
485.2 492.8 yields 1.979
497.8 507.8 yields 2.877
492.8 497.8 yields 2.98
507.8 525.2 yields 4.051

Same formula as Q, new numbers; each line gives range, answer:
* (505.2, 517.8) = 4.4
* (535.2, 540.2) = 4.05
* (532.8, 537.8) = 4.05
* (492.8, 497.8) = 3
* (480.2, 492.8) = 2.66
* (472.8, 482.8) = 3.39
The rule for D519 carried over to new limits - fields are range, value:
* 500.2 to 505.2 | 3.04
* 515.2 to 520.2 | 4.63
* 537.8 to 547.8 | 4.49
